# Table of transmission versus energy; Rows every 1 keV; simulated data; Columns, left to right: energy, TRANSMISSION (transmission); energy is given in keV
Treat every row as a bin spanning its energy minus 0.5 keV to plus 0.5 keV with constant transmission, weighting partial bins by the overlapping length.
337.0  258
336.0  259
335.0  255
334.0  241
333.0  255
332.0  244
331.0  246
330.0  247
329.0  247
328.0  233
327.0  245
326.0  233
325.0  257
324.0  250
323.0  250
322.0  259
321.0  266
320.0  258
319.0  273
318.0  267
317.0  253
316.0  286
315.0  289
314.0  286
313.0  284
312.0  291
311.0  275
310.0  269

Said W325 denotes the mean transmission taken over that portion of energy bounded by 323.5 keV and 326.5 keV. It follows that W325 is 247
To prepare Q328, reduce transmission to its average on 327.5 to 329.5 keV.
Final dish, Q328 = 240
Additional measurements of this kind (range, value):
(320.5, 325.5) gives 256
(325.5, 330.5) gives 241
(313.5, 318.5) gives 276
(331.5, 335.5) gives 249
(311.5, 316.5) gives 287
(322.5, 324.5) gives 250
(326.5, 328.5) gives 239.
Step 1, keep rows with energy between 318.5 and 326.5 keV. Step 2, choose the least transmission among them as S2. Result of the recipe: 233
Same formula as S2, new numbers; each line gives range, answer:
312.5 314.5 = 284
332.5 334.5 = 241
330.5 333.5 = 244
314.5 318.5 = 253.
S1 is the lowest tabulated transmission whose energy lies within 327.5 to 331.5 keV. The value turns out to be 233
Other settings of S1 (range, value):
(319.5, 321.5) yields 258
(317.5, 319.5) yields 267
